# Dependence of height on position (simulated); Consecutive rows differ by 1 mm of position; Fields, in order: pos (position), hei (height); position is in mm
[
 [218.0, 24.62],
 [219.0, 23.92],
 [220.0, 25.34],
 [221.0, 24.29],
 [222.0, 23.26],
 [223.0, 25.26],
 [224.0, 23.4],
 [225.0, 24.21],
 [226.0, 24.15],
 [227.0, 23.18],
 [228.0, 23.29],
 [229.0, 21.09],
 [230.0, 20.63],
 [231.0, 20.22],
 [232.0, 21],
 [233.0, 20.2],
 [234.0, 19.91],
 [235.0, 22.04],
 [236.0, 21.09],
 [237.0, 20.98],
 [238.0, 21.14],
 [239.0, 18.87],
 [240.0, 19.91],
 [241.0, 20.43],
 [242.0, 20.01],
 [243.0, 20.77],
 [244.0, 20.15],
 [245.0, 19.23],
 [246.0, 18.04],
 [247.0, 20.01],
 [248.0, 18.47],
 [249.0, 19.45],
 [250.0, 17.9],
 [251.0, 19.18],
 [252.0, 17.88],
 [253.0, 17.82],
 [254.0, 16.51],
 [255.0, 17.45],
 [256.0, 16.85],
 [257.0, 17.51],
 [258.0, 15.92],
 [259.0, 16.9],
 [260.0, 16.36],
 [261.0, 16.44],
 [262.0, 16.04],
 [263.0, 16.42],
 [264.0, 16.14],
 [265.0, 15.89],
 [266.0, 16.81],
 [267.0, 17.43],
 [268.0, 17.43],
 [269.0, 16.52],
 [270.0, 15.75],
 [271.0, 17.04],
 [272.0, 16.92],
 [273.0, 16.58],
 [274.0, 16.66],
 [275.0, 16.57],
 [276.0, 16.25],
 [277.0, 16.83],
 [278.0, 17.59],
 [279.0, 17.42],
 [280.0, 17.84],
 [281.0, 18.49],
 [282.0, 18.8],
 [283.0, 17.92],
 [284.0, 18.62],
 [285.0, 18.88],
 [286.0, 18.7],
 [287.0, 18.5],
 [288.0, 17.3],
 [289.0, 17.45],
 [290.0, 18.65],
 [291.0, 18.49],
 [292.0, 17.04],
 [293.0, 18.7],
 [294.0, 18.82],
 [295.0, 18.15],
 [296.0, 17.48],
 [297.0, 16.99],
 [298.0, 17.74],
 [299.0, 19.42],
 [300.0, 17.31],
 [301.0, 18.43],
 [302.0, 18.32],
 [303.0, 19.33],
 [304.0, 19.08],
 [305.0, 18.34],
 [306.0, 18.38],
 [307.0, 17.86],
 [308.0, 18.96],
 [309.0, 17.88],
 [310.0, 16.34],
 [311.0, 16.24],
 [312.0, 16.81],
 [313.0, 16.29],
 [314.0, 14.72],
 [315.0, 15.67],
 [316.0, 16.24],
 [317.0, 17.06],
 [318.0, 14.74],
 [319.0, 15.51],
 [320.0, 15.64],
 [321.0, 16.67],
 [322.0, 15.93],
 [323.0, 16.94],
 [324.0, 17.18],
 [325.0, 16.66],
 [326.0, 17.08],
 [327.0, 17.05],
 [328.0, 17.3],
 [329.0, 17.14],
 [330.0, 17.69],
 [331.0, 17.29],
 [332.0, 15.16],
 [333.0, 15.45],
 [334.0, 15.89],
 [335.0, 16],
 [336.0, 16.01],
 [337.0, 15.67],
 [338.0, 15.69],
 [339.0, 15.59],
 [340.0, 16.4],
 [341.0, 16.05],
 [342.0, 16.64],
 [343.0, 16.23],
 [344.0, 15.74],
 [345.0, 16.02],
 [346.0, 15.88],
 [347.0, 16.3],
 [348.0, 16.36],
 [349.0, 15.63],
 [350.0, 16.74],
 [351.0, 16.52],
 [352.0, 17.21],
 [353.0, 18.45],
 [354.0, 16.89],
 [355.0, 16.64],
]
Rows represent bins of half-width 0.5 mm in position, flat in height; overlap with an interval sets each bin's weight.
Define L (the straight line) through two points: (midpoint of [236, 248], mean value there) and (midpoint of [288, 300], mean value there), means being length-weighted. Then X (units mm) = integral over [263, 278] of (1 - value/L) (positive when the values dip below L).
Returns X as 1.8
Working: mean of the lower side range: 19.9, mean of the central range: 16.7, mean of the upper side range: 18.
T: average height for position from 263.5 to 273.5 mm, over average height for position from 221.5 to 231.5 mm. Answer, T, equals 0.7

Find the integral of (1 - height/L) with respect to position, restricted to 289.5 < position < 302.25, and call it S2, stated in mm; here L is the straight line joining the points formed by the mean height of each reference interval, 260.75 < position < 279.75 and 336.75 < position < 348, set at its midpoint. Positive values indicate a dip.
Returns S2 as -1.3 mm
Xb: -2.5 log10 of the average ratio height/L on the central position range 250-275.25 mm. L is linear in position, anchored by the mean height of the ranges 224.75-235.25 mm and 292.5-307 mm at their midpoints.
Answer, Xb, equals 0.19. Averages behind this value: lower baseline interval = 21.7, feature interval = 16.9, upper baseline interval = 18.3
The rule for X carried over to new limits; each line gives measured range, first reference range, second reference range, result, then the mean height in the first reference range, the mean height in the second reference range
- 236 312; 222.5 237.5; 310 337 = 5.23 mm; 22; 16.3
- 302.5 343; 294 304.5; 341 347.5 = 1.15 mm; 18.3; 16.1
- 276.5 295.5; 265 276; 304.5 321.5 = -1.62 mm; 16.7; 16.7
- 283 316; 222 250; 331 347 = 0.13 mm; 21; 16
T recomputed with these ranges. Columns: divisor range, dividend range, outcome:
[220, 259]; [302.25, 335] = 0.83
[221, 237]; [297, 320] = 0.78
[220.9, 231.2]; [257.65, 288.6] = 0.74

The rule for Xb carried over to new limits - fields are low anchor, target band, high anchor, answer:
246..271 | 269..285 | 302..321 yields -0.01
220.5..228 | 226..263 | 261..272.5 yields 0.06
